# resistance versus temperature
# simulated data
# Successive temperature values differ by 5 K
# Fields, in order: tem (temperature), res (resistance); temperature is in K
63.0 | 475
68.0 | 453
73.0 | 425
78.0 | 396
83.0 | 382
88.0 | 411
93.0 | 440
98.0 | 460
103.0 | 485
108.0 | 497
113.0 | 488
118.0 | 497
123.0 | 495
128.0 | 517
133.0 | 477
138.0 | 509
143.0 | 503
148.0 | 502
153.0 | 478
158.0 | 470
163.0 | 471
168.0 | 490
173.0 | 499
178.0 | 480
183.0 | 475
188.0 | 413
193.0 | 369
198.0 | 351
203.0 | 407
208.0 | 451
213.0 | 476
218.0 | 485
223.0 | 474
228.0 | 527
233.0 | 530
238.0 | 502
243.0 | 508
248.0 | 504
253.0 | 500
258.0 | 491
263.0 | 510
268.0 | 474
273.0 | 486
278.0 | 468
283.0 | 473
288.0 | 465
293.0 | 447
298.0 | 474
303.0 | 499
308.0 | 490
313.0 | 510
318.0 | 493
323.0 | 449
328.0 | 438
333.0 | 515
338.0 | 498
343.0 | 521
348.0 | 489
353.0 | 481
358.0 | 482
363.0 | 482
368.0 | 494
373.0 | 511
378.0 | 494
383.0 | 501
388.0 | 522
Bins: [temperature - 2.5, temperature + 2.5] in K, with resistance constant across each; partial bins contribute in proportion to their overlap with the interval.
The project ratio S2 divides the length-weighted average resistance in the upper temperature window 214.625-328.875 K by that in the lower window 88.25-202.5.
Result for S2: 1.04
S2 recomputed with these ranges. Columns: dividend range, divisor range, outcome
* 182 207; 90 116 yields 0.85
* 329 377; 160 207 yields 1.12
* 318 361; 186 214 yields 1.19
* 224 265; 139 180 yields 1.04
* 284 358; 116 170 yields 0.98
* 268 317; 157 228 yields 1.06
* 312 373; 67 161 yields 1.04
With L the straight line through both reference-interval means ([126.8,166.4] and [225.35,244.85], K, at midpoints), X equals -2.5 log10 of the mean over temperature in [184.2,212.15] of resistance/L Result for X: 0.237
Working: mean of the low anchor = 490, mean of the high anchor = 517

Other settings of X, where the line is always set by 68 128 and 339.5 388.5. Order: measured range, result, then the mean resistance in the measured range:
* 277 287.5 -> 0.032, 470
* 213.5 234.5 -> -0.056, 500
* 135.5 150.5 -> -0.096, 505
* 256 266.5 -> -0.039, 498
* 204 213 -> 0.051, 451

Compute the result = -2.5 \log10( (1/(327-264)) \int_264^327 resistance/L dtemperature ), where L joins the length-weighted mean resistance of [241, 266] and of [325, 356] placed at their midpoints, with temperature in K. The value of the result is 0.04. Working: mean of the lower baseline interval 502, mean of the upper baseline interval 490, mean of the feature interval 477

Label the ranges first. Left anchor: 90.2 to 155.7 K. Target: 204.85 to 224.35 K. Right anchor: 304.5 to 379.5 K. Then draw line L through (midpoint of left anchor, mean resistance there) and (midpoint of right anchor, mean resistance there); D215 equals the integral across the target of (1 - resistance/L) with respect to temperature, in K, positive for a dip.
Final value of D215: 0.8 K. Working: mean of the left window 488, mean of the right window 490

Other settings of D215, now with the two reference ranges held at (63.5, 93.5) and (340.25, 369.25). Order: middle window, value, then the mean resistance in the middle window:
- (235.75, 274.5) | -2.6 K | 497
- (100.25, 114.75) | -2.1 K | 490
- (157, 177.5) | -1.9 K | 483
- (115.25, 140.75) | -3.9 K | 499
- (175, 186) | -0.7 K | 476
